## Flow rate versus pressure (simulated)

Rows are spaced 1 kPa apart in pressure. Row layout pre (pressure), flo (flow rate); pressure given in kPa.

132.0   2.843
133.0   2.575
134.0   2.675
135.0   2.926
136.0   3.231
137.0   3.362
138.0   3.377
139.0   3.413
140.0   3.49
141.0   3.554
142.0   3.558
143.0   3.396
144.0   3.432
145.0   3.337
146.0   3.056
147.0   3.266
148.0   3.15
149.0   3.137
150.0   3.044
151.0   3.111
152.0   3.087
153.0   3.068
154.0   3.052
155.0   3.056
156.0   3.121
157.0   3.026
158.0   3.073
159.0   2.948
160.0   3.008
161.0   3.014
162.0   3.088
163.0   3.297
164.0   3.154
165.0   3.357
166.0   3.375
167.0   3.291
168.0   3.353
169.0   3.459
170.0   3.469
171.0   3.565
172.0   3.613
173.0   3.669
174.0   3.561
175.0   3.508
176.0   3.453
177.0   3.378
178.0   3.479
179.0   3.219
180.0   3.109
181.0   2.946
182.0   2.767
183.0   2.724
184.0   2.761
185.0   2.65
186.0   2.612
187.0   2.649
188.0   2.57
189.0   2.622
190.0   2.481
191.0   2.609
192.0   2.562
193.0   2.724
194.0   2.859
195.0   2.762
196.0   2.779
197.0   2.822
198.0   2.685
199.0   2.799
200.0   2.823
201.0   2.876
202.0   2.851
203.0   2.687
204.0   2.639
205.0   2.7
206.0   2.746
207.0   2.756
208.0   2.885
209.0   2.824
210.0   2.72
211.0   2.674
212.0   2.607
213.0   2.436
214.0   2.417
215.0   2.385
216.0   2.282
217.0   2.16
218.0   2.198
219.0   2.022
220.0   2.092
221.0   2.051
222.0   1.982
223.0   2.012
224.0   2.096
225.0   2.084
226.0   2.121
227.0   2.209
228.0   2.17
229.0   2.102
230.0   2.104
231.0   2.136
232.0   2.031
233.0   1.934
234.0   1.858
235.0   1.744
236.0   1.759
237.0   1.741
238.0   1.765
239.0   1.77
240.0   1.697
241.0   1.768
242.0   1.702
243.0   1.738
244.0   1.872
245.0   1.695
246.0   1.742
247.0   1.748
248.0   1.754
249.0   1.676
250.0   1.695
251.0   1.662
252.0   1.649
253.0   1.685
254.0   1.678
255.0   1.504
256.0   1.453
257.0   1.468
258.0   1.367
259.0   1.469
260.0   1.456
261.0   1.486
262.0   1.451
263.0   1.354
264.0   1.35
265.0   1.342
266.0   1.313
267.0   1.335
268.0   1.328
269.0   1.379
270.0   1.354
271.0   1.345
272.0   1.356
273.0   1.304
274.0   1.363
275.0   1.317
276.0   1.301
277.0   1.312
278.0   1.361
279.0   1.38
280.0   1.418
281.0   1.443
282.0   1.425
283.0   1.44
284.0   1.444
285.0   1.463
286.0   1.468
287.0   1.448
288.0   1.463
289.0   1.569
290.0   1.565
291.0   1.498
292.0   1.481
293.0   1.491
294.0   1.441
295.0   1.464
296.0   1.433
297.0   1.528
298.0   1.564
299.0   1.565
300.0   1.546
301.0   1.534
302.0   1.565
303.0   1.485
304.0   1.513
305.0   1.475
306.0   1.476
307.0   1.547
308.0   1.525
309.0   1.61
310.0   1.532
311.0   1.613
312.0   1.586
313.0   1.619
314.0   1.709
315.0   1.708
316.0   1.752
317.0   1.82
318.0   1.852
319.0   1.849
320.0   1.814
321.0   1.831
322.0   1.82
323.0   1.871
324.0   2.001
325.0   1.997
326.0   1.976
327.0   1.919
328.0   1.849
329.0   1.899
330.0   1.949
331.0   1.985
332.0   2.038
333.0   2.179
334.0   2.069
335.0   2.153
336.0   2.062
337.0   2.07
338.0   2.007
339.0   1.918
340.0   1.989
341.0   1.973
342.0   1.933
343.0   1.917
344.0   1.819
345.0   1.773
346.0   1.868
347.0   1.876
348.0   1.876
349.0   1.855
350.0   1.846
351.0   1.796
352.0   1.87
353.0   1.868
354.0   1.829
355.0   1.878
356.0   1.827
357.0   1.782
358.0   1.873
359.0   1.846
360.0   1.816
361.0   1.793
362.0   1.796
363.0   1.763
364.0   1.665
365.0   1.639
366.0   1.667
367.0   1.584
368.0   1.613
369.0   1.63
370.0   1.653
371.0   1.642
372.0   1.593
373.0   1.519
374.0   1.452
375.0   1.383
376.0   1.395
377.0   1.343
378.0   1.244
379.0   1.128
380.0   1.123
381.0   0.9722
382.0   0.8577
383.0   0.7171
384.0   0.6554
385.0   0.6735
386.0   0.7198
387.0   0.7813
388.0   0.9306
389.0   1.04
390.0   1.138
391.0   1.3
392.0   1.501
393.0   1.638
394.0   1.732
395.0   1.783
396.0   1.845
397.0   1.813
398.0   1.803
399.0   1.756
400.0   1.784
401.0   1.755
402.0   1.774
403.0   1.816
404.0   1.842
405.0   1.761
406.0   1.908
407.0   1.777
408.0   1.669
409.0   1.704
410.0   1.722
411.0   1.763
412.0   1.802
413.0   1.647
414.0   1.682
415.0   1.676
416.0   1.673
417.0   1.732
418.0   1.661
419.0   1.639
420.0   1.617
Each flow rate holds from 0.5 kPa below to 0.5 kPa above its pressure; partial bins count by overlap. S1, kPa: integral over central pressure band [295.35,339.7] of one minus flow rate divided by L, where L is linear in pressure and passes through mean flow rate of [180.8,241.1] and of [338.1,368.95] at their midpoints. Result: 4.3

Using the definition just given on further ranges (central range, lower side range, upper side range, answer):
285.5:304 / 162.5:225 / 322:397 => 5.2 kPa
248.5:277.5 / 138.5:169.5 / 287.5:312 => 7.6 kPa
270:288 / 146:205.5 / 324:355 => 7.3 kPa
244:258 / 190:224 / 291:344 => 3.7 kPa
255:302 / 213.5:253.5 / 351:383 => 9.9 kPa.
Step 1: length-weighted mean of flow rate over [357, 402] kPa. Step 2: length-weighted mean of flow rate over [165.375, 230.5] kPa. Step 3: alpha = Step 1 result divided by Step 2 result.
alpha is 0.53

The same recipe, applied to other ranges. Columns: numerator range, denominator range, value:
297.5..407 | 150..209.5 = 0.55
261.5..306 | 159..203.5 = 0.47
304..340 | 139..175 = 0.56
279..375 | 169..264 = 0.73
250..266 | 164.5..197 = 0.49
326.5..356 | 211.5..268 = 1.06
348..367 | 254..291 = 1.27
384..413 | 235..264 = 0.94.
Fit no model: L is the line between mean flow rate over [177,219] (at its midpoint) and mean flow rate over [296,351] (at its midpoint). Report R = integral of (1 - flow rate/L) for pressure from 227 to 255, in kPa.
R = 6.8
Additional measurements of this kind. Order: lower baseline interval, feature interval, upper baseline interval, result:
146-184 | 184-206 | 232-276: -0.47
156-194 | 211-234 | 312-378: 4.71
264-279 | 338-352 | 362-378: -3.49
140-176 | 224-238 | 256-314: 1.47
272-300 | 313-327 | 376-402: -4.50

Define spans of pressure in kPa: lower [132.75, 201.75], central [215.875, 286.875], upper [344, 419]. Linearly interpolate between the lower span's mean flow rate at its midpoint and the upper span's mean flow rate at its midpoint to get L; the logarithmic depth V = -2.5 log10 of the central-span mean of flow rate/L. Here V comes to 0.44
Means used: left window 3.09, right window 1.58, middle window 1.67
